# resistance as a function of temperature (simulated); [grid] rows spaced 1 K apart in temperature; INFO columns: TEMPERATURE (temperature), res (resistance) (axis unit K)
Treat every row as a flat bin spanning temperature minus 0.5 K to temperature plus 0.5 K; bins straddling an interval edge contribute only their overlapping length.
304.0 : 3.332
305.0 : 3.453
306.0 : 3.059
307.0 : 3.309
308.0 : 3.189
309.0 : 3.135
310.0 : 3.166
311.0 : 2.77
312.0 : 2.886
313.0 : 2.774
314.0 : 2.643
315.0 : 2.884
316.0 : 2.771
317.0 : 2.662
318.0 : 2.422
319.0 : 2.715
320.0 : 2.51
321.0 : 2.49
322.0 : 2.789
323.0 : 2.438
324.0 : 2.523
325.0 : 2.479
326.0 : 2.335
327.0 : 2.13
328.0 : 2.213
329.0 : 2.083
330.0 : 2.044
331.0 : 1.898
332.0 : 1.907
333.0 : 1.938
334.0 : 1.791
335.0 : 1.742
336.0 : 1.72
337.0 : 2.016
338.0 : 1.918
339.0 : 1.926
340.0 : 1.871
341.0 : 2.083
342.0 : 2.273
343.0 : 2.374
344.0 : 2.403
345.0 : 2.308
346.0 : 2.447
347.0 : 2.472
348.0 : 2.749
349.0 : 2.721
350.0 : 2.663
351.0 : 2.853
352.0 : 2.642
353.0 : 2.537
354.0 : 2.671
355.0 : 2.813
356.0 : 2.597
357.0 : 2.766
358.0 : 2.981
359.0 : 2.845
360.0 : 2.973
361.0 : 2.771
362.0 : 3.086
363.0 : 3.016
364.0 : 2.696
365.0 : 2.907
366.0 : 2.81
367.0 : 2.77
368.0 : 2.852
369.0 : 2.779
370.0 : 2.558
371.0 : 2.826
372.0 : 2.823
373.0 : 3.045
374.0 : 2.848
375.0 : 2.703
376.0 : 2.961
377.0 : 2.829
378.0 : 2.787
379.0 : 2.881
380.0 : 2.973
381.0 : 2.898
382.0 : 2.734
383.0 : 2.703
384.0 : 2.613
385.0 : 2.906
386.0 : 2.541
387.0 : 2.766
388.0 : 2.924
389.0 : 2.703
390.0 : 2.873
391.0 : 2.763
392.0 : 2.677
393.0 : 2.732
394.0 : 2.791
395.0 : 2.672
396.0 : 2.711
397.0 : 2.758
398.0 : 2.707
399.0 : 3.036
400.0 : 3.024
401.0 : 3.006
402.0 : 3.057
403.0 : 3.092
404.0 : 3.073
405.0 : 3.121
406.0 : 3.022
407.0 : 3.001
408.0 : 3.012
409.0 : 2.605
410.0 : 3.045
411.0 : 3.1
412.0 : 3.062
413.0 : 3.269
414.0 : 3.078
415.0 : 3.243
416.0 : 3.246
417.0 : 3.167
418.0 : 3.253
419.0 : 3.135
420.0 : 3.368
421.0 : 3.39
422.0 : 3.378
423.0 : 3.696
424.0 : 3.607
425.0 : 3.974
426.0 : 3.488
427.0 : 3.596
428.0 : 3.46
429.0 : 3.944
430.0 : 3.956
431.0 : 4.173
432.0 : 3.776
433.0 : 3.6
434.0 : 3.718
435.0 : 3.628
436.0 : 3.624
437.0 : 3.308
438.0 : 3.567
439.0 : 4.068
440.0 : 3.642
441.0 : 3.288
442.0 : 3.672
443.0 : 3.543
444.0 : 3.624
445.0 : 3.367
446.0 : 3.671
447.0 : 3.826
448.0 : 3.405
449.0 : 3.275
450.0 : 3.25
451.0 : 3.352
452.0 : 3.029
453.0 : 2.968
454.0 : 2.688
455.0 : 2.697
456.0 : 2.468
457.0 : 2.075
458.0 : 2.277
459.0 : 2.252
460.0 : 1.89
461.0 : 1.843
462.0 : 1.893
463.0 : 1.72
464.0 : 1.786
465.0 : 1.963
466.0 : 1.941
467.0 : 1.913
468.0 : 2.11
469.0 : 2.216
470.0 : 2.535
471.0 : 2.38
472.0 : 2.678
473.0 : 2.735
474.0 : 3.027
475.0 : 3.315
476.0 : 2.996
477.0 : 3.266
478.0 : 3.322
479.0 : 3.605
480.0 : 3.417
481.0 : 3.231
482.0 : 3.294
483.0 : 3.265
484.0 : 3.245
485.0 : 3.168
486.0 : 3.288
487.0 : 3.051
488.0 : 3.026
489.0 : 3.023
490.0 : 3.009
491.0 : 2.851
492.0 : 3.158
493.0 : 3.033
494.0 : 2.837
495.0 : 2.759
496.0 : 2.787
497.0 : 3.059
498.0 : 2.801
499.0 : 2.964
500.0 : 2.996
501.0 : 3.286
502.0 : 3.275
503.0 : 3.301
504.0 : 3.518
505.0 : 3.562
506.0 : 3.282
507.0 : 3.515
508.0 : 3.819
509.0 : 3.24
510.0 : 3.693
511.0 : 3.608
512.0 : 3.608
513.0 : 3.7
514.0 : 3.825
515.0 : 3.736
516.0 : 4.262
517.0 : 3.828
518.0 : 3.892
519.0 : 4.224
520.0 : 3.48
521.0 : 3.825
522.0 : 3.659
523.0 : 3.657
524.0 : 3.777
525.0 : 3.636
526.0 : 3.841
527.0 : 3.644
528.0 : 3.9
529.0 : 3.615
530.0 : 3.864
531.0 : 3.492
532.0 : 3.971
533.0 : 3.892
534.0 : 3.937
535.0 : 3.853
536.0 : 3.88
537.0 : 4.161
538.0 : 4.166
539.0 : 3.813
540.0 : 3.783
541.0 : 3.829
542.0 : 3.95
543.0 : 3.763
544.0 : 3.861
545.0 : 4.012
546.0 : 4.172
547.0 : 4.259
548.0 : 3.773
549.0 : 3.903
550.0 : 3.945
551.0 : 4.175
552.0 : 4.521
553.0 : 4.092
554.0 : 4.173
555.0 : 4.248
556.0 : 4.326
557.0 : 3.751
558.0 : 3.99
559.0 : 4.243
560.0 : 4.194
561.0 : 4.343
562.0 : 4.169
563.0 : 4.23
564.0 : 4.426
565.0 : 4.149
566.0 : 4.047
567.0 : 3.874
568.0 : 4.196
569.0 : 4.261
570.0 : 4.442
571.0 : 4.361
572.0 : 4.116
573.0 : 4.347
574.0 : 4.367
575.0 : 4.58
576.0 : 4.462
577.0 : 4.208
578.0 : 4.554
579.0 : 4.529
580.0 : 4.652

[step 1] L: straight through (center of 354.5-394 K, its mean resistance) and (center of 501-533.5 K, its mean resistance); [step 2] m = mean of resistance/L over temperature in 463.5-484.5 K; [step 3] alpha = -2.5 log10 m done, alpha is 0.23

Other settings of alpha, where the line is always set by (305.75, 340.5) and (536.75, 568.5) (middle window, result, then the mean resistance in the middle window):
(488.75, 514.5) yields 0.14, 3.25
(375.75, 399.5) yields 0.04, 2.79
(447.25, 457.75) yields 0.15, 2.93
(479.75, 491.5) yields 0.14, 3.15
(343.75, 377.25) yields -0.02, 2.76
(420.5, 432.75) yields -0.17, 3.7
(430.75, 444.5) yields -0.13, 3.65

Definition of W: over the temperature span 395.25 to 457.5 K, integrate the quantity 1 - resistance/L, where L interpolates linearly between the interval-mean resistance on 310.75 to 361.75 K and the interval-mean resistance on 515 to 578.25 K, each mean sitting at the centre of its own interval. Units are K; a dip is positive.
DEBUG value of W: -3.4 K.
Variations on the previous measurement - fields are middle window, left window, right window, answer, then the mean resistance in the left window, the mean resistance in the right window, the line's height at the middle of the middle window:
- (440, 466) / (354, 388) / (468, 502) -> 1.4 K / 2.82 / 3.01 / 2.96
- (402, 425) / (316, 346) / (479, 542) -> -3.1 K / 2.22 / 3.51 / 2.81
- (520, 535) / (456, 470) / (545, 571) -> -1.2 K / 2.03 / 4.16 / 3.47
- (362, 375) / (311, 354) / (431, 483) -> -1.5 K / 2.37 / 2.97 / 2.54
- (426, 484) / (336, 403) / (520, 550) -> 4.1 K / 2.7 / 3.85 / 3.3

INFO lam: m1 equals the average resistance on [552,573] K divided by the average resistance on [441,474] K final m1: 1.57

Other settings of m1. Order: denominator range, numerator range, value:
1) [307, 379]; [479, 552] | 1.39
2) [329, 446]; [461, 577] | 1.22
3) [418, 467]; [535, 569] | 1.29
